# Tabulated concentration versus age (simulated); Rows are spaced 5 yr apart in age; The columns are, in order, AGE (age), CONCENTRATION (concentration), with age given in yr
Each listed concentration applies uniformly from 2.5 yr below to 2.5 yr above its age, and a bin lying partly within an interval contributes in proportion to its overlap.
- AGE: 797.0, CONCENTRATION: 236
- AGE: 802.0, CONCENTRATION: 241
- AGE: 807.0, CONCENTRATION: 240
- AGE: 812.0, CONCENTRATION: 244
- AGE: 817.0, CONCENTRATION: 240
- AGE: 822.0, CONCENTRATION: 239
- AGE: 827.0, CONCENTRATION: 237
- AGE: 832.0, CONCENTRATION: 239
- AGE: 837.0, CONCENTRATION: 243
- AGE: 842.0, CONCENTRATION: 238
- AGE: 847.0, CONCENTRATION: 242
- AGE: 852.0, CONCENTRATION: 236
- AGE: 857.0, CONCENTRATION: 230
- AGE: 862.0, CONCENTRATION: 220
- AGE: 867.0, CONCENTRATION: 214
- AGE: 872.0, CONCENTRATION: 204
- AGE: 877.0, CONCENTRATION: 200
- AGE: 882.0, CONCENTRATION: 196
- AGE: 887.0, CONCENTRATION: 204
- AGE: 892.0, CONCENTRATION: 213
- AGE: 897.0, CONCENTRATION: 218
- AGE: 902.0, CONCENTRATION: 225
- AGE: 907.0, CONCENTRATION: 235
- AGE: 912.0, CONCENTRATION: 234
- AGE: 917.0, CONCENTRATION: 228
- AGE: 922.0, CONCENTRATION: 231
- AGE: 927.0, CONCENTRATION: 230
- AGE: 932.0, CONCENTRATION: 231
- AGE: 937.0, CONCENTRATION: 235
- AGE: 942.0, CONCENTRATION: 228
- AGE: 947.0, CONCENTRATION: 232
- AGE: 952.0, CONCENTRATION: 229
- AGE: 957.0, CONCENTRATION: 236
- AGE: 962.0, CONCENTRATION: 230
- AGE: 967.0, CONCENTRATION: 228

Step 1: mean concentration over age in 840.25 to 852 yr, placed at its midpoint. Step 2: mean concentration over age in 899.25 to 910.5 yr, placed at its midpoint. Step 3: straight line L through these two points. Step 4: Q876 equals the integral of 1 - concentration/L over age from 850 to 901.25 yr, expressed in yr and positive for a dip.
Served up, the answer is 4.6 yr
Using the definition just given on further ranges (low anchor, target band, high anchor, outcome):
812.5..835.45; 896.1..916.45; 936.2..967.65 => 0.5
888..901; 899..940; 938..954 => -1.6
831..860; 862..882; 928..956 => 2.5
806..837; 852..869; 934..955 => 1.0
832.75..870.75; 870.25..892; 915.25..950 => 2.7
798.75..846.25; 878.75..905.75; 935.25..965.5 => 2.7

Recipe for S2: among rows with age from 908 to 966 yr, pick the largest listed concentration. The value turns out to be 236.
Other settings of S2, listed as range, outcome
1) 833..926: 243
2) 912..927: 234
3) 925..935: 231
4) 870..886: 204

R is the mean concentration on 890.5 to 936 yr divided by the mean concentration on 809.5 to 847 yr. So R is 0.9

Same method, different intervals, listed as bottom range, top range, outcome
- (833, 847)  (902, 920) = 0.96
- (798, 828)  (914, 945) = 0.96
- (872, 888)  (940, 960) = 1.16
